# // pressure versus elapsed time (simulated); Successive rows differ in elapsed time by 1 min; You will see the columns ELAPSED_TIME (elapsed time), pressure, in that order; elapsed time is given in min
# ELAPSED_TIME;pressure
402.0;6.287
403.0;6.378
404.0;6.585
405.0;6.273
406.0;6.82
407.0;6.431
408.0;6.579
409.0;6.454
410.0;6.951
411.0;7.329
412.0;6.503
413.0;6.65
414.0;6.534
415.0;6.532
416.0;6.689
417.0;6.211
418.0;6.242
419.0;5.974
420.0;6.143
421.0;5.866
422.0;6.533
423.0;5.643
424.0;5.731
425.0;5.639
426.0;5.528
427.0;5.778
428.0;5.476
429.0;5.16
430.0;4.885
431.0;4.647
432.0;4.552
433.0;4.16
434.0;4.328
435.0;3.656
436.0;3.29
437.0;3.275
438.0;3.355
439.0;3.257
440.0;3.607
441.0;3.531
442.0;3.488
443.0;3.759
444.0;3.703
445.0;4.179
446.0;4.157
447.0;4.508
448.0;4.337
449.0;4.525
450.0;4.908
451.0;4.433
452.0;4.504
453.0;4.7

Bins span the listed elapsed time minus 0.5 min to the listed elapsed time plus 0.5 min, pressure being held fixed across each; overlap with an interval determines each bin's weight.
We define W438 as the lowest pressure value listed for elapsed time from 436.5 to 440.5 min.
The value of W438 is 3.257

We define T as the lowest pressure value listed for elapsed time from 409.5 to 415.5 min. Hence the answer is 6.503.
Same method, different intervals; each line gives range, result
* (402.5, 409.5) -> 6.273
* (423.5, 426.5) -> 5.528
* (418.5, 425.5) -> 5.639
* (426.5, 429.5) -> 5.16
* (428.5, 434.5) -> 4.16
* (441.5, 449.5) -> 3.488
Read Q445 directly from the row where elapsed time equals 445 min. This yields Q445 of 4.179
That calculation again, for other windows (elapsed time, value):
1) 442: 3.488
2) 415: 6.532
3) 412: 6.503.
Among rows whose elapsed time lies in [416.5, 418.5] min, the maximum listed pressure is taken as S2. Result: 6.242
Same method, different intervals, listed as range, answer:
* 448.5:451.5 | 4.908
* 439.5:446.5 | 4.179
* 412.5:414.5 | 6.65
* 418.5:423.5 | 6.533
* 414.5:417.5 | 6.689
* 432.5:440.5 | 4.328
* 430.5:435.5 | 4.647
